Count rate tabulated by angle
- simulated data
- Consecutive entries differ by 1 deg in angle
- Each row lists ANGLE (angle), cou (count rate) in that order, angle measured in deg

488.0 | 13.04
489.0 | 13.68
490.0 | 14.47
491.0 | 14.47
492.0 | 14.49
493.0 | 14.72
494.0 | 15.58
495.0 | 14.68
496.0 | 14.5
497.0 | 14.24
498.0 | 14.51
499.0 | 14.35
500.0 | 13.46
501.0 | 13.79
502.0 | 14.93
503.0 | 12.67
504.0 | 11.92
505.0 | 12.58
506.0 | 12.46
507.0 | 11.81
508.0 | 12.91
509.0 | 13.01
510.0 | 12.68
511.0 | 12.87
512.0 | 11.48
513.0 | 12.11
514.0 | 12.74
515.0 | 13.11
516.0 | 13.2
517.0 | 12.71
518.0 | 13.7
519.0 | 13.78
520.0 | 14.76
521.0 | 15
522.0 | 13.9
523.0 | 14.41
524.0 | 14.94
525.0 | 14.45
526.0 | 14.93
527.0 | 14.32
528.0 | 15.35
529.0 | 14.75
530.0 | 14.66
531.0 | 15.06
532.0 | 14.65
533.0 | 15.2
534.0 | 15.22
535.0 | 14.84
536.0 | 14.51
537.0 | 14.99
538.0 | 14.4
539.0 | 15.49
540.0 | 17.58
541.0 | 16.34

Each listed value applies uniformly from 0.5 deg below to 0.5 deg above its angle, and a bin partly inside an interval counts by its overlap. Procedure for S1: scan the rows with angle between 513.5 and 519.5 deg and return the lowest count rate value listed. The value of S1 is 12.71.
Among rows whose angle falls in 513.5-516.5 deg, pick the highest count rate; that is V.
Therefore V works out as 13.2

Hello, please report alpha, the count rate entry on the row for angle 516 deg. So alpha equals 13.2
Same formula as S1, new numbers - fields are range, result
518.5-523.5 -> 13.78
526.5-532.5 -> 14.32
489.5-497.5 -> 14.24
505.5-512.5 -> 11.48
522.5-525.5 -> 14.41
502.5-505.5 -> 11.92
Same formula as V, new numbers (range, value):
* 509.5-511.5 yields 12.87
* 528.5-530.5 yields 14.75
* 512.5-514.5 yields 12.74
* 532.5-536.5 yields 15.22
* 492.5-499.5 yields 15.58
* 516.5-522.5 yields 15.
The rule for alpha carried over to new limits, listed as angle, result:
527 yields 14.32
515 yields 13.11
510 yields 12.68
